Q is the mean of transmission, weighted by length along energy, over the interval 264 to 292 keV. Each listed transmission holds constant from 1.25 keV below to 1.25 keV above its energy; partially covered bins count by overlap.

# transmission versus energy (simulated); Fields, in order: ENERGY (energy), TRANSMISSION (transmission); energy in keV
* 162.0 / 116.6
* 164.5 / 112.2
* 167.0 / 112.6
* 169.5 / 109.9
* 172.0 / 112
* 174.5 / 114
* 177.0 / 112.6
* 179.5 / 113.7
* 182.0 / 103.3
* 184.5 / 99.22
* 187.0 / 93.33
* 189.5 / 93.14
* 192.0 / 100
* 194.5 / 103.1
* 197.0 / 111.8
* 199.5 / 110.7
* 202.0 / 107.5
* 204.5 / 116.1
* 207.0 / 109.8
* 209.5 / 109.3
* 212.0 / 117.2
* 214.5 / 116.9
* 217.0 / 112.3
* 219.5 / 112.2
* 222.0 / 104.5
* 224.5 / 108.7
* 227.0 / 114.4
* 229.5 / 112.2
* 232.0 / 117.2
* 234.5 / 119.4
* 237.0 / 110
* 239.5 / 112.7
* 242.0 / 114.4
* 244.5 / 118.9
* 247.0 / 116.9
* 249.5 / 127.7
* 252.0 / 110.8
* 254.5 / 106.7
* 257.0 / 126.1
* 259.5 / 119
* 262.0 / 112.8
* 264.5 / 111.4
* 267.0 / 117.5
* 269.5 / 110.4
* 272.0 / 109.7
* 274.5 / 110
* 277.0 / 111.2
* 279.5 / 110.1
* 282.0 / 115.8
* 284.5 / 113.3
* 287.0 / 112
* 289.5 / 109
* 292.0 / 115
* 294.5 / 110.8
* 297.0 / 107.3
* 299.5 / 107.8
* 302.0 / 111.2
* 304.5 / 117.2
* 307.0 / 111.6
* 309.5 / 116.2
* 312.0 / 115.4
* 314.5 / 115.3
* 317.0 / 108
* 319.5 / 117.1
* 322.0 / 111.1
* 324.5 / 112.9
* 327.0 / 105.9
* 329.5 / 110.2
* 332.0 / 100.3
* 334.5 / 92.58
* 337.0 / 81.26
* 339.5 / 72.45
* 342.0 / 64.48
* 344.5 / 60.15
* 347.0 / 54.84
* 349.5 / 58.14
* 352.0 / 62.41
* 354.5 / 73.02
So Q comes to 112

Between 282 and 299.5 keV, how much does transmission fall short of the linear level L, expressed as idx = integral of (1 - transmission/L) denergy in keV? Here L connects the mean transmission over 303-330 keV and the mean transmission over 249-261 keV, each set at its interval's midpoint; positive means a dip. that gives 0.5 keV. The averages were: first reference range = 117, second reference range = 113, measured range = 111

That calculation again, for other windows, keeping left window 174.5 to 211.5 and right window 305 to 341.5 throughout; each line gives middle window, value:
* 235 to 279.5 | -3.79 keV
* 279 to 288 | -0.68 keV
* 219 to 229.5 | -0.40 keV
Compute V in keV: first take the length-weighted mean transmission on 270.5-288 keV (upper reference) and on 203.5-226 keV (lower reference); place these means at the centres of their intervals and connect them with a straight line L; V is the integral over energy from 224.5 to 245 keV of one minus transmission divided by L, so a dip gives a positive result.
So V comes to -0.5 keV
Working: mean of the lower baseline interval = 112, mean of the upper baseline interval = 112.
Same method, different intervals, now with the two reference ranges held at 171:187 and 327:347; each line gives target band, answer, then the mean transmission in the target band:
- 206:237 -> -3.59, 113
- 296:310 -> -3.75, 112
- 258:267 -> -1.96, 115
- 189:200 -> 0.14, 104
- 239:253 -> -2.89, 117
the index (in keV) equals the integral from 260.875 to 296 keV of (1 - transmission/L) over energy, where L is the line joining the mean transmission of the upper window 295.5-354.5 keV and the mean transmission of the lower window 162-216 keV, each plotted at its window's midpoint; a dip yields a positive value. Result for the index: -4.1 keV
